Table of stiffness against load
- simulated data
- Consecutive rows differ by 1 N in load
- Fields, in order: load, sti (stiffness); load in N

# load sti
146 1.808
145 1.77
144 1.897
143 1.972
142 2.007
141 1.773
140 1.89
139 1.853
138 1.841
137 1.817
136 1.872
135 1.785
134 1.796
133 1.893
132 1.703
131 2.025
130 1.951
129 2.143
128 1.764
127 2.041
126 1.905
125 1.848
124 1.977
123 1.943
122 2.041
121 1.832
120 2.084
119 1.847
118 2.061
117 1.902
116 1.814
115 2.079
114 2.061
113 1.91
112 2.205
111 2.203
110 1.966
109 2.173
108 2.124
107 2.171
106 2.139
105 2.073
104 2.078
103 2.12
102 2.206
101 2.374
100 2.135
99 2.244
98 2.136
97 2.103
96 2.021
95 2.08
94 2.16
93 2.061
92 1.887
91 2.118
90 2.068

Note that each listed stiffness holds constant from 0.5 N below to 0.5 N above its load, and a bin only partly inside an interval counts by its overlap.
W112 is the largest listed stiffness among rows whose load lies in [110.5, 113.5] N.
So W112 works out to 2.205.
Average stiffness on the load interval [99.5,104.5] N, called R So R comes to 2.18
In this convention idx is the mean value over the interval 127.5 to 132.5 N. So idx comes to 1.92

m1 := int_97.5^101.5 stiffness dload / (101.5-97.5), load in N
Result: 2.22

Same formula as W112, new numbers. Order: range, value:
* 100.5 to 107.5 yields 2.374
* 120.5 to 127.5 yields 2.041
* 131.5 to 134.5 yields 1.893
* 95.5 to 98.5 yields 2.136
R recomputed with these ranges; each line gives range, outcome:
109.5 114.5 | 2.07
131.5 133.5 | 1.8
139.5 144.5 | 1.91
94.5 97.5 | 2.07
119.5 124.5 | 1.98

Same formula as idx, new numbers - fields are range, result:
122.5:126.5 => 1.92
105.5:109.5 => 2.15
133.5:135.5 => 1.79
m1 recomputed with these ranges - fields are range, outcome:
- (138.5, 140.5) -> 1.87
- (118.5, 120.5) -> 1.97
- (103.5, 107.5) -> 2.12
